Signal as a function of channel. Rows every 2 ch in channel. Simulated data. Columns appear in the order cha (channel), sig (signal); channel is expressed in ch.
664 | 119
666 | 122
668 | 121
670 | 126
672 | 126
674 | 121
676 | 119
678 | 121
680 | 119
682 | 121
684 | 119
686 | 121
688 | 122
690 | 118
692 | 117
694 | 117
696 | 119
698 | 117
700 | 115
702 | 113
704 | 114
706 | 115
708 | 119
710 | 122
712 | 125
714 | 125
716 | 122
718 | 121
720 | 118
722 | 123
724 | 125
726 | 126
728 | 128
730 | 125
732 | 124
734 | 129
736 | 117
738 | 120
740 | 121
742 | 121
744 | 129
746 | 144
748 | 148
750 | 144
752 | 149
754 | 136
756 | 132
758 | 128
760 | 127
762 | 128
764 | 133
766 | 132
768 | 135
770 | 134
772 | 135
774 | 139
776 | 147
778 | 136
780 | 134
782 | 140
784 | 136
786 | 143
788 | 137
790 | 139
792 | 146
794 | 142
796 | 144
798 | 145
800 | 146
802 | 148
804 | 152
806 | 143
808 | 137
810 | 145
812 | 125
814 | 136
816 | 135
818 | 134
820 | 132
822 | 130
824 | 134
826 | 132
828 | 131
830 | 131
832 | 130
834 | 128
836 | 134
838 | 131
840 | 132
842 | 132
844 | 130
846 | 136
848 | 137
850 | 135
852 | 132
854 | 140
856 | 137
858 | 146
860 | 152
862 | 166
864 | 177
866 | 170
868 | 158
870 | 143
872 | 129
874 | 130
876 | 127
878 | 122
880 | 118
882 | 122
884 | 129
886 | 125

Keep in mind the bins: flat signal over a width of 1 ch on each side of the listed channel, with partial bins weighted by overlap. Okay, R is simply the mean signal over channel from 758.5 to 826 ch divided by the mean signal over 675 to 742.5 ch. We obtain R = 1.1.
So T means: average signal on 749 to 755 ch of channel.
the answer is 143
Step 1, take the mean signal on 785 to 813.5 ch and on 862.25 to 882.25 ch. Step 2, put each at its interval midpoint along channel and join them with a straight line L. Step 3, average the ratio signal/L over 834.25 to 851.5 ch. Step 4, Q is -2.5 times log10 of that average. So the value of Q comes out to 0.07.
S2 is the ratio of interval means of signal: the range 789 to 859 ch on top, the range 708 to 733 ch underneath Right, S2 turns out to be 1.11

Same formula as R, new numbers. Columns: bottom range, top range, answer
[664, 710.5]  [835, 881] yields 1.17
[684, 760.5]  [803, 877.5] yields 1.11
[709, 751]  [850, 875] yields 1.17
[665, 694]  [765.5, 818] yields 1.16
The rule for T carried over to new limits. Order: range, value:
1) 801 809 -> 145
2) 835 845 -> 132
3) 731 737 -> 123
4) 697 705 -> 115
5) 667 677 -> 123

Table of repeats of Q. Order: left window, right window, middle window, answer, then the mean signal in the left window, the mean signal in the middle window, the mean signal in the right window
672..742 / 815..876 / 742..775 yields -0.07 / 121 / 135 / 139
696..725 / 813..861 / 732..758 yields -0.07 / 120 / 132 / 134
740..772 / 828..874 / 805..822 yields 0.02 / 134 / 136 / 141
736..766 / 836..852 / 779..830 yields -0.05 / 132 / 138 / 133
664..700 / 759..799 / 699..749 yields 0.04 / 120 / 124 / 138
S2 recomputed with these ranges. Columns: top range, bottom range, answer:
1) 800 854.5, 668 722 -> 1.13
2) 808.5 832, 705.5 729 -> 1.09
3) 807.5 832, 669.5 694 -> 1.11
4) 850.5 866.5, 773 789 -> 1.09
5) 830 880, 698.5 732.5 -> 1.15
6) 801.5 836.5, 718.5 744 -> 1.10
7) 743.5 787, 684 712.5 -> 1.16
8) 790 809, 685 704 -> 1.23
